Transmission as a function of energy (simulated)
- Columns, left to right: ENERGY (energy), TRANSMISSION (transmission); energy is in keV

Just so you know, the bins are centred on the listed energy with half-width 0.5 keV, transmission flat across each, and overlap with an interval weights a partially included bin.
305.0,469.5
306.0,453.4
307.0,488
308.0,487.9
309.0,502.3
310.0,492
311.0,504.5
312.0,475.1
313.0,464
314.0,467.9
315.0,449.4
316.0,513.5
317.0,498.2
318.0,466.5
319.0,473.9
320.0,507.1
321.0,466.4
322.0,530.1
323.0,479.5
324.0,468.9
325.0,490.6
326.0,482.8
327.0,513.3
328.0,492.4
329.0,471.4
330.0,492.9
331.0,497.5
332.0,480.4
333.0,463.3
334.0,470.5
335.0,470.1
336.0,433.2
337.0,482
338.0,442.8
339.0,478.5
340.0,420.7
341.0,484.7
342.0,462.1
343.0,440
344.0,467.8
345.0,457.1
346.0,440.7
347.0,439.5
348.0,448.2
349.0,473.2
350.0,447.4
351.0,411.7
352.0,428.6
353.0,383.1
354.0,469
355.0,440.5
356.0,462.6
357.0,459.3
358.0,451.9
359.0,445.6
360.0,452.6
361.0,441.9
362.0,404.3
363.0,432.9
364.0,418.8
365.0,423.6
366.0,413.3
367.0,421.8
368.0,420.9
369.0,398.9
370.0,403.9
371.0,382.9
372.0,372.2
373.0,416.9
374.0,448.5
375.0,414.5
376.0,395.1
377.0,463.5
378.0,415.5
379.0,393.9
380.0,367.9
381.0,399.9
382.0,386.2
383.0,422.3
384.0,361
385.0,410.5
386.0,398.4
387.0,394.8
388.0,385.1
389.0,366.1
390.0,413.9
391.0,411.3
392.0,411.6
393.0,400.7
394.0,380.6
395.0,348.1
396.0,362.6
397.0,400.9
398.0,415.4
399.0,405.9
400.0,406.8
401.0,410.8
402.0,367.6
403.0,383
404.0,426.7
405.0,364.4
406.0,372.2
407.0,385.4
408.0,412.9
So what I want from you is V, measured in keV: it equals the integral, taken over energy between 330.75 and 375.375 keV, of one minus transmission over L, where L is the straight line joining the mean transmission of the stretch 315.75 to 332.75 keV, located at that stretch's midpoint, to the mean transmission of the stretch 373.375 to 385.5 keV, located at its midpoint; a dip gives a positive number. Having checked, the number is 0.59 keV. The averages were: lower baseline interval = 489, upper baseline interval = 407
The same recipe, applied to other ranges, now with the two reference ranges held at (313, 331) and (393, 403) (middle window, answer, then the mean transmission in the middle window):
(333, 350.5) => 0.2 keV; 457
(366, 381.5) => 0.4 keV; 408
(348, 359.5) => 0.1 keV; 443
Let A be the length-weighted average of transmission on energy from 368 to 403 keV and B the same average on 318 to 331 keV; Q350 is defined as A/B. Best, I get 0.81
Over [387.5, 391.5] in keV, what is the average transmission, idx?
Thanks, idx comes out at 394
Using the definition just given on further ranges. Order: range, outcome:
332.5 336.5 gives 459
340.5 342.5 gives 473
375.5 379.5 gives 417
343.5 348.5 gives 451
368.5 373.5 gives 395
